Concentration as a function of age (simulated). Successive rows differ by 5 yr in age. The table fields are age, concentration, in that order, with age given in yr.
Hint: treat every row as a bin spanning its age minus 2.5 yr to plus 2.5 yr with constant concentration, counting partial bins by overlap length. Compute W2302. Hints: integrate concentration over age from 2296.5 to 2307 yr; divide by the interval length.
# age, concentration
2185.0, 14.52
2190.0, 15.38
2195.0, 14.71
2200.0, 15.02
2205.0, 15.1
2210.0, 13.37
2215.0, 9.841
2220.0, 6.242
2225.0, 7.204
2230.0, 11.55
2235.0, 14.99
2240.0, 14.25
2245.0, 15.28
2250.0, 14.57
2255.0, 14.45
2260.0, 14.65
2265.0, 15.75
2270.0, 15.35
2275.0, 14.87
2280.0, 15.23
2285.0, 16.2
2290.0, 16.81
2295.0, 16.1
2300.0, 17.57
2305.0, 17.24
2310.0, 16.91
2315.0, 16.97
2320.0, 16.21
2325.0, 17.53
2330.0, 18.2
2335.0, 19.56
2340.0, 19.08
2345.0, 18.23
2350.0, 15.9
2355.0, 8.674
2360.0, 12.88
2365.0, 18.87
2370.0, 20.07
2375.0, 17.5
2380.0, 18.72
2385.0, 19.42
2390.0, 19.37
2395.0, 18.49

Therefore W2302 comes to 17.3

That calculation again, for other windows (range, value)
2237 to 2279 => 14.9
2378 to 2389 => 19.1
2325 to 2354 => 17.6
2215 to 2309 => 14.3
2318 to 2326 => 16.8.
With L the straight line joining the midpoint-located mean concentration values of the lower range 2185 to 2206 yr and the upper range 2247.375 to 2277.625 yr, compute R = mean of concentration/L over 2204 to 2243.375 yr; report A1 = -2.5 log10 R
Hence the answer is 0.28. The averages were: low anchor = 15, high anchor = 14.9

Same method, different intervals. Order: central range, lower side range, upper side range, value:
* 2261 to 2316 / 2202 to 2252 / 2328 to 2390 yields -0.11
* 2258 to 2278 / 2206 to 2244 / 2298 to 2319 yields -0.06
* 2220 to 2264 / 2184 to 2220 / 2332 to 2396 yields 0.11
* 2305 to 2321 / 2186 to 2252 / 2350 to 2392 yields -0.10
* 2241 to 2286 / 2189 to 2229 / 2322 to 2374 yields -0.09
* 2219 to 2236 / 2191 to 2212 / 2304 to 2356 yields 0.46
